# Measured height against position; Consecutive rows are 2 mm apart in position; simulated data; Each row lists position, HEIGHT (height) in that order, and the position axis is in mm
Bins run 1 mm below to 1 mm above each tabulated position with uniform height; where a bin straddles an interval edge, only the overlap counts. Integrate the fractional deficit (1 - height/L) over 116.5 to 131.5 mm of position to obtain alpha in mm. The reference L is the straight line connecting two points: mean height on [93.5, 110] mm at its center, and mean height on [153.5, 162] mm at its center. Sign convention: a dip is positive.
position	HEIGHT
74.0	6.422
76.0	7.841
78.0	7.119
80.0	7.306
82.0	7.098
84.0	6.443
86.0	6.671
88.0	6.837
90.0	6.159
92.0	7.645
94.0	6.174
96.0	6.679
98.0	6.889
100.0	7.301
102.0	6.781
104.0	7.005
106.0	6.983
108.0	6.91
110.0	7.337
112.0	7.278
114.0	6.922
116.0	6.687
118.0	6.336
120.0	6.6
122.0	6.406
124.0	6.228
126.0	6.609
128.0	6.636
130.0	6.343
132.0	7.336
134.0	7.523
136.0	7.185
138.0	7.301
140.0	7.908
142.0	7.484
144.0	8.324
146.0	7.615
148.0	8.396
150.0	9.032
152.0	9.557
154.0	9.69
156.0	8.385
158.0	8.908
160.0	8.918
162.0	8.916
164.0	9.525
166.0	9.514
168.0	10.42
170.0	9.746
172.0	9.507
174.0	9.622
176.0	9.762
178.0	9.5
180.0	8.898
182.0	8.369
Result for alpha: 2.4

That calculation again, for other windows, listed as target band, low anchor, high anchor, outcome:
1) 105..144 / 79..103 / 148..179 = 4.9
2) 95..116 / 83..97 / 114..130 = -1.3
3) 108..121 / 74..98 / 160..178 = 1.6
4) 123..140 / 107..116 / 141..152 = 1.8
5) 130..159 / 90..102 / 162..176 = 2.0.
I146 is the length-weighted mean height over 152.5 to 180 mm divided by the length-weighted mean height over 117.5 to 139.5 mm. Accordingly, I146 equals 1.38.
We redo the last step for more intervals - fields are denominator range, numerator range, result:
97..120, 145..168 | 1.30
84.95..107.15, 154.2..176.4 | 1.37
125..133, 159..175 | 1.41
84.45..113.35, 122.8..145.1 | 1.04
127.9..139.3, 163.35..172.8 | 1.37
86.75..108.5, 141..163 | 1.26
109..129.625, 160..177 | 1.43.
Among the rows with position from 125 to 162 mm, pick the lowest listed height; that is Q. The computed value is 6.343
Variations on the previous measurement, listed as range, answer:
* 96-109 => 6.679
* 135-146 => 7.185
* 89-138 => 6.159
